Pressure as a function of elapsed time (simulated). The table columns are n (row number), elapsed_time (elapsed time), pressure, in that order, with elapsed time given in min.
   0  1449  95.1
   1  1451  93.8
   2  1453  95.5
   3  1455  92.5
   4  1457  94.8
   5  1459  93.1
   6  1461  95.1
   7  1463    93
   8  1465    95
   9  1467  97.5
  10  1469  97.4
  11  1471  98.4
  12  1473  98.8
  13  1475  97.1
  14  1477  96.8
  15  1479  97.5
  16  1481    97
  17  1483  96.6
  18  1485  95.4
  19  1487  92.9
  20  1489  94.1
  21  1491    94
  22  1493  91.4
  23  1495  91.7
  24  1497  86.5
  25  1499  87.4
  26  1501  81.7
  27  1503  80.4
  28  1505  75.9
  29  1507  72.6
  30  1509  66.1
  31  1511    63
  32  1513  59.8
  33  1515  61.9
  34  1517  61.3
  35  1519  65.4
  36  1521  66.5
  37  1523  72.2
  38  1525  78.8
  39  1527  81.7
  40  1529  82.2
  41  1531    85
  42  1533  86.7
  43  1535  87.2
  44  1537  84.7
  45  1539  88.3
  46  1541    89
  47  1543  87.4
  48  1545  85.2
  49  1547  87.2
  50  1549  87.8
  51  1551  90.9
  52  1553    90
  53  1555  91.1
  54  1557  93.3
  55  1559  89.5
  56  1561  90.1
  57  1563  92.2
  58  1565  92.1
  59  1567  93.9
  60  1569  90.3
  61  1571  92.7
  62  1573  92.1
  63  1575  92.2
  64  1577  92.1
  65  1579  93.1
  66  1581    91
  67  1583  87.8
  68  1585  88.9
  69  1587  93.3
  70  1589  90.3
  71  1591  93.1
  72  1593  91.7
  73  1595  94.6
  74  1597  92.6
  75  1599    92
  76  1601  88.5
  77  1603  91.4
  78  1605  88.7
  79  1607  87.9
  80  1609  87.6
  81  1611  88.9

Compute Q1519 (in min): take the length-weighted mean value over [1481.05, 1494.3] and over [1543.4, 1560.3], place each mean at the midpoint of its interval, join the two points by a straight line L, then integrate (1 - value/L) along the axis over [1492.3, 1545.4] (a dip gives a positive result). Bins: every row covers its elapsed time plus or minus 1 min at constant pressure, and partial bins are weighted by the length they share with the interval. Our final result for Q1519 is 7.8 min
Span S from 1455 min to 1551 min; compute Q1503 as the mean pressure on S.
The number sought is 85.6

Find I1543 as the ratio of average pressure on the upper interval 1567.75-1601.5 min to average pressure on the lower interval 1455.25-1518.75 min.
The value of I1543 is 1.05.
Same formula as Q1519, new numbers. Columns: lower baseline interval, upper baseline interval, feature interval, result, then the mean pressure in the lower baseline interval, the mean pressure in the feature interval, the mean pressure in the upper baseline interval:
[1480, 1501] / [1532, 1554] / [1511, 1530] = 4.23 min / 92.2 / 69.6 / 87.7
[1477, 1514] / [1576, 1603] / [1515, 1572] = 2.38 min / 85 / 84.7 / 91.5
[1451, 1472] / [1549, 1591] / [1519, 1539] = 2.71 min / 95.2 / 80.2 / 91.3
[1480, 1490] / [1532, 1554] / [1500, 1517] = 4.16 min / 95.2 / 69.7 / 87.7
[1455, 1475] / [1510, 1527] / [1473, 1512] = -3.02 min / 95.8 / 87.6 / 67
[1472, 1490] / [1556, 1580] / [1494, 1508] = 1.90 min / 96.2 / 82.3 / 92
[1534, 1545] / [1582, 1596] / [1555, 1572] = -0.48 min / 87.1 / 91.7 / 91.4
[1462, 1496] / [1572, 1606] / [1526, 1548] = 1.76 min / 95.6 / 85.9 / 91.4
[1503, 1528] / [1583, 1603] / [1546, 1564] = -2.16 min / 69.2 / 90.2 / 91.5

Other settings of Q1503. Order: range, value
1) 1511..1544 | 76.9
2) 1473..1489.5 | 96.2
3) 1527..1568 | 88.5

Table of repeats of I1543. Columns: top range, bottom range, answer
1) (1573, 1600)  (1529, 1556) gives 1.05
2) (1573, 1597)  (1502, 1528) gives 1.32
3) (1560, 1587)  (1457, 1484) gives 0.95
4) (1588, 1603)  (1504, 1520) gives 1.40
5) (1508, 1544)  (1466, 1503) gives 0.81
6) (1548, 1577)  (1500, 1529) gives 1.29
